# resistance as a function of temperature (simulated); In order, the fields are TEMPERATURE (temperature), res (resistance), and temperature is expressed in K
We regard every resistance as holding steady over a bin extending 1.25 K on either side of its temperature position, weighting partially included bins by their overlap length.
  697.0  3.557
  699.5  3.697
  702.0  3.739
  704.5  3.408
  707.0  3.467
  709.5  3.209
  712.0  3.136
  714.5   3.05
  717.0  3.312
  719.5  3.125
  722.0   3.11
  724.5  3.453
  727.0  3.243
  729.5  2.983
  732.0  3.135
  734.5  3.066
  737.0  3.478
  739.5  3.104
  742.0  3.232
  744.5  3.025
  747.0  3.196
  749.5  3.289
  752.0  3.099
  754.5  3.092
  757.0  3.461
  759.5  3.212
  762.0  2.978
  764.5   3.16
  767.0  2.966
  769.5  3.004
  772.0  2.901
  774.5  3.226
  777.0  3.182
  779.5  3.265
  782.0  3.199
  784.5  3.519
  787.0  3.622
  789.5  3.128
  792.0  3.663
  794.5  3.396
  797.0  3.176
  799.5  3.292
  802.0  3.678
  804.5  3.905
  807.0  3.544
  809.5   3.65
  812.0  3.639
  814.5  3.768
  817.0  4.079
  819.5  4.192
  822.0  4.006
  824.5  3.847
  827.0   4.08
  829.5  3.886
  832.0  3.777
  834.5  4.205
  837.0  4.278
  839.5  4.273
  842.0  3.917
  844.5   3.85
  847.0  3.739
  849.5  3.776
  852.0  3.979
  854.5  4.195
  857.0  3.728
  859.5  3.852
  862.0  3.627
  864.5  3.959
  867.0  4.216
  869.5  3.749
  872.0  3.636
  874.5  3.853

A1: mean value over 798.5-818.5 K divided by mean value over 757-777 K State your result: 1.20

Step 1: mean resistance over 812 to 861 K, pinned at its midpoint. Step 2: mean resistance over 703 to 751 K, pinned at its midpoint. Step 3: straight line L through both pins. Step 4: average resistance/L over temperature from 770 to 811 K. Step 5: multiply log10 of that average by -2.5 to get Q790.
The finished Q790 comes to 0.08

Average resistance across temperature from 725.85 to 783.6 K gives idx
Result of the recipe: 3.15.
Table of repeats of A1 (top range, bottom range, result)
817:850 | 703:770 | 1.25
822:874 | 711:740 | 1.23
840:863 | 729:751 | 1.22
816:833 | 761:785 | 1.27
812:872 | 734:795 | 1.23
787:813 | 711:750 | 1.10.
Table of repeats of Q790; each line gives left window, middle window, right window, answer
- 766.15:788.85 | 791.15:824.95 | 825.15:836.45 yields -0.010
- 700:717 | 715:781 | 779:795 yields 0.071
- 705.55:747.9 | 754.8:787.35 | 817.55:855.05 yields 0.106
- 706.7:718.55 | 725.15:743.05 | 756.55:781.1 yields -0.002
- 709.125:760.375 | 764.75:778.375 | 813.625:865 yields 0.131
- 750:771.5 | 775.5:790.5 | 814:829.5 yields 0.038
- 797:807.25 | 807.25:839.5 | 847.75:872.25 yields -0.078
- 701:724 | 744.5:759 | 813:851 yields 0.098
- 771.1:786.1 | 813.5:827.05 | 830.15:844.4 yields -0.047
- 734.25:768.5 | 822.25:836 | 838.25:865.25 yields -0.066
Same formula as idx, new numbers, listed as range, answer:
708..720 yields 3.18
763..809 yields 3.33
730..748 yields 3.17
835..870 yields 3.95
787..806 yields 3.47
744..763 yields 3.18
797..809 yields 3.56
